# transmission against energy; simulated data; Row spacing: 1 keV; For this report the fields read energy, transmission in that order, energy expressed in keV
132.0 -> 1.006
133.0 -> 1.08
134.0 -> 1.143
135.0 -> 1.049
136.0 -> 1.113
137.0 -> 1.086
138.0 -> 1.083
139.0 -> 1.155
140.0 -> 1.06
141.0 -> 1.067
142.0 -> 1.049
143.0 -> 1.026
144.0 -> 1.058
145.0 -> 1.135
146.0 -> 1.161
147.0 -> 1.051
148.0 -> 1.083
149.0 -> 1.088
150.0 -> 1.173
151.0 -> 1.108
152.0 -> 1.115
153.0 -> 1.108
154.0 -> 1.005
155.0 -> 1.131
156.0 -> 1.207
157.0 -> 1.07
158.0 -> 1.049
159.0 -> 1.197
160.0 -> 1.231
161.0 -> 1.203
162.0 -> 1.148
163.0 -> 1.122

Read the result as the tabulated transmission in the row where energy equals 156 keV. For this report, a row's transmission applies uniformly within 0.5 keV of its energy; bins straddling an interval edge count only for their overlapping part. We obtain 1.207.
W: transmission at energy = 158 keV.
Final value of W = 1.049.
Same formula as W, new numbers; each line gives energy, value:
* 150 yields 1.173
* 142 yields 1.049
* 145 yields 1.135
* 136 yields 1.113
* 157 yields 1.07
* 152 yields 1.115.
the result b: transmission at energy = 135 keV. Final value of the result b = 1.049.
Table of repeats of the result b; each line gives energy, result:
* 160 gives 1.231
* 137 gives 1.086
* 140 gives 1.06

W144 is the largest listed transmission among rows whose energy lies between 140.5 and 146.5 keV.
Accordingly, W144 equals 1.161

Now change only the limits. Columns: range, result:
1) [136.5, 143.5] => 1.155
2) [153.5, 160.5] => 1.231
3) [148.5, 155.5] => 1.173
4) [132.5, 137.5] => 1.143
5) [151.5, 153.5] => 1.115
